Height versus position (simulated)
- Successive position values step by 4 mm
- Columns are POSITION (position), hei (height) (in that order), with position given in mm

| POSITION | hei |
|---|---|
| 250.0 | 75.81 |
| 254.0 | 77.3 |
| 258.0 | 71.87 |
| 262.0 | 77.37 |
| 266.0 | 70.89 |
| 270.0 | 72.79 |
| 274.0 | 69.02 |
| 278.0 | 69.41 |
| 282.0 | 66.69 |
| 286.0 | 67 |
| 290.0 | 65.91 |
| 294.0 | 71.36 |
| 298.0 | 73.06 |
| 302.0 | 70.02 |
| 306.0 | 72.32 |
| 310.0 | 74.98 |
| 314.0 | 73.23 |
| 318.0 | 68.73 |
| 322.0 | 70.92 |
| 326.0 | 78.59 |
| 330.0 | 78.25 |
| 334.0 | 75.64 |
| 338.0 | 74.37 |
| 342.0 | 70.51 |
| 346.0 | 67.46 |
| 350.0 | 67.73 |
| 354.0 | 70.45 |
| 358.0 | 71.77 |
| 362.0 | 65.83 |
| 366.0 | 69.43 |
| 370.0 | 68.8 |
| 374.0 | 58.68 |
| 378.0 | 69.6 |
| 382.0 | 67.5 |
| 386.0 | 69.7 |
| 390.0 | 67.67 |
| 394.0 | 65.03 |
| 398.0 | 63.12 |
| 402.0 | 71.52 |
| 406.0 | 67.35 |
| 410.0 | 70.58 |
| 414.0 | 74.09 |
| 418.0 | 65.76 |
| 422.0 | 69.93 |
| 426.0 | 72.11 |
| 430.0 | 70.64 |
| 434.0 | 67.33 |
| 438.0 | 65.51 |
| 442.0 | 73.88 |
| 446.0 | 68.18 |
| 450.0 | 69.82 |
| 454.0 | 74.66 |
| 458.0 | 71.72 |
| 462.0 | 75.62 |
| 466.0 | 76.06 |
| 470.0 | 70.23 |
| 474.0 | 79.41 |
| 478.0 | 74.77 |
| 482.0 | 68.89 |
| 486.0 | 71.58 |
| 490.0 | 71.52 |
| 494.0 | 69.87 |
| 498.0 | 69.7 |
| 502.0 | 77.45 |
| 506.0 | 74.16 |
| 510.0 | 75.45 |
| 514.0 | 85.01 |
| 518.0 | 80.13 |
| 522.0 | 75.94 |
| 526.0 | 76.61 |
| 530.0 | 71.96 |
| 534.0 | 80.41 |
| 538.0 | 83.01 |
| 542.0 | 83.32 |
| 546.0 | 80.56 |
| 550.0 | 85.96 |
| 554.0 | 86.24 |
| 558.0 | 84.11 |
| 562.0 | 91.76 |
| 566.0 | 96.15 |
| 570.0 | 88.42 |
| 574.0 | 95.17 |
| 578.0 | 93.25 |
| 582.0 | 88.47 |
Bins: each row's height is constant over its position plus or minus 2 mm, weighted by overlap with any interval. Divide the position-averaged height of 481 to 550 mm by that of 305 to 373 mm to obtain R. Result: 1.07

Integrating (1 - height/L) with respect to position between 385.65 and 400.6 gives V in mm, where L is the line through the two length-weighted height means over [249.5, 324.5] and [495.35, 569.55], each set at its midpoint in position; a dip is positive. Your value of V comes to 1.86 mm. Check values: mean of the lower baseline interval 71.5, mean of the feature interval 66.2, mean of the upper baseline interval 81.1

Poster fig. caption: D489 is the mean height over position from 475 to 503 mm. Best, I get 72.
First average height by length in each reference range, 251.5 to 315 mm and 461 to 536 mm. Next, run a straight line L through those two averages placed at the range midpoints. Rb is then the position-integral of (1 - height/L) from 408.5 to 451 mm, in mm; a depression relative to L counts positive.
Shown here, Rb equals 2.3 mm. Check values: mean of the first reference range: 71.5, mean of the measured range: 69.8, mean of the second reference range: 75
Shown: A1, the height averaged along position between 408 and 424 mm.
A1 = 70.1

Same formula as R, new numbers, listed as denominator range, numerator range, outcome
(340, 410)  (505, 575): 1.22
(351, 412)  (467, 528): 1.10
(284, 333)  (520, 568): 1.15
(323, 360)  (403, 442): 0.96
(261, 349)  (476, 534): 1.04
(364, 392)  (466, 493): 1.08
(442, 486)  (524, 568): 1.15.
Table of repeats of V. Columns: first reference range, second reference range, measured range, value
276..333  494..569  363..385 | 2.2 mm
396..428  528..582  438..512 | 3.8 mm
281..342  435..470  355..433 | 3.8 mm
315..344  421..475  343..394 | 3.7 mm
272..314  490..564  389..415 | 2.1 mm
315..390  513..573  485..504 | 1.9 mm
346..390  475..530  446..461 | 0.1 mm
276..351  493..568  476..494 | 1.6 mm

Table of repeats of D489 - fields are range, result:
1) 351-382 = 67.8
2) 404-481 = 71.4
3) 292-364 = 72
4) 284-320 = 70.7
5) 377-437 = 68.7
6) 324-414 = 69.6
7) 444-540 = 74.7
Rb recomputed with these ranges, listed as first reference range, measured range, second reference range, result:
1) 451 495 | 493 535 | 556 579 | 2.6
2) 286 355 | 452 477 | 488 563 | 0.7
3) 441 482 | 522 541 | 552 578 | 1.5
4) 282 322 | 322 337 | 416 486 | -1.2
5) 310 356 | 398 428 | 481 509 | 1.1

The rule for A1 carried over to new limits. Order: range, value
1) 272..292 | 67.6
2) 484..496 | 71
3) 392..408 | 66.8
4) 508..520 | 80.2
